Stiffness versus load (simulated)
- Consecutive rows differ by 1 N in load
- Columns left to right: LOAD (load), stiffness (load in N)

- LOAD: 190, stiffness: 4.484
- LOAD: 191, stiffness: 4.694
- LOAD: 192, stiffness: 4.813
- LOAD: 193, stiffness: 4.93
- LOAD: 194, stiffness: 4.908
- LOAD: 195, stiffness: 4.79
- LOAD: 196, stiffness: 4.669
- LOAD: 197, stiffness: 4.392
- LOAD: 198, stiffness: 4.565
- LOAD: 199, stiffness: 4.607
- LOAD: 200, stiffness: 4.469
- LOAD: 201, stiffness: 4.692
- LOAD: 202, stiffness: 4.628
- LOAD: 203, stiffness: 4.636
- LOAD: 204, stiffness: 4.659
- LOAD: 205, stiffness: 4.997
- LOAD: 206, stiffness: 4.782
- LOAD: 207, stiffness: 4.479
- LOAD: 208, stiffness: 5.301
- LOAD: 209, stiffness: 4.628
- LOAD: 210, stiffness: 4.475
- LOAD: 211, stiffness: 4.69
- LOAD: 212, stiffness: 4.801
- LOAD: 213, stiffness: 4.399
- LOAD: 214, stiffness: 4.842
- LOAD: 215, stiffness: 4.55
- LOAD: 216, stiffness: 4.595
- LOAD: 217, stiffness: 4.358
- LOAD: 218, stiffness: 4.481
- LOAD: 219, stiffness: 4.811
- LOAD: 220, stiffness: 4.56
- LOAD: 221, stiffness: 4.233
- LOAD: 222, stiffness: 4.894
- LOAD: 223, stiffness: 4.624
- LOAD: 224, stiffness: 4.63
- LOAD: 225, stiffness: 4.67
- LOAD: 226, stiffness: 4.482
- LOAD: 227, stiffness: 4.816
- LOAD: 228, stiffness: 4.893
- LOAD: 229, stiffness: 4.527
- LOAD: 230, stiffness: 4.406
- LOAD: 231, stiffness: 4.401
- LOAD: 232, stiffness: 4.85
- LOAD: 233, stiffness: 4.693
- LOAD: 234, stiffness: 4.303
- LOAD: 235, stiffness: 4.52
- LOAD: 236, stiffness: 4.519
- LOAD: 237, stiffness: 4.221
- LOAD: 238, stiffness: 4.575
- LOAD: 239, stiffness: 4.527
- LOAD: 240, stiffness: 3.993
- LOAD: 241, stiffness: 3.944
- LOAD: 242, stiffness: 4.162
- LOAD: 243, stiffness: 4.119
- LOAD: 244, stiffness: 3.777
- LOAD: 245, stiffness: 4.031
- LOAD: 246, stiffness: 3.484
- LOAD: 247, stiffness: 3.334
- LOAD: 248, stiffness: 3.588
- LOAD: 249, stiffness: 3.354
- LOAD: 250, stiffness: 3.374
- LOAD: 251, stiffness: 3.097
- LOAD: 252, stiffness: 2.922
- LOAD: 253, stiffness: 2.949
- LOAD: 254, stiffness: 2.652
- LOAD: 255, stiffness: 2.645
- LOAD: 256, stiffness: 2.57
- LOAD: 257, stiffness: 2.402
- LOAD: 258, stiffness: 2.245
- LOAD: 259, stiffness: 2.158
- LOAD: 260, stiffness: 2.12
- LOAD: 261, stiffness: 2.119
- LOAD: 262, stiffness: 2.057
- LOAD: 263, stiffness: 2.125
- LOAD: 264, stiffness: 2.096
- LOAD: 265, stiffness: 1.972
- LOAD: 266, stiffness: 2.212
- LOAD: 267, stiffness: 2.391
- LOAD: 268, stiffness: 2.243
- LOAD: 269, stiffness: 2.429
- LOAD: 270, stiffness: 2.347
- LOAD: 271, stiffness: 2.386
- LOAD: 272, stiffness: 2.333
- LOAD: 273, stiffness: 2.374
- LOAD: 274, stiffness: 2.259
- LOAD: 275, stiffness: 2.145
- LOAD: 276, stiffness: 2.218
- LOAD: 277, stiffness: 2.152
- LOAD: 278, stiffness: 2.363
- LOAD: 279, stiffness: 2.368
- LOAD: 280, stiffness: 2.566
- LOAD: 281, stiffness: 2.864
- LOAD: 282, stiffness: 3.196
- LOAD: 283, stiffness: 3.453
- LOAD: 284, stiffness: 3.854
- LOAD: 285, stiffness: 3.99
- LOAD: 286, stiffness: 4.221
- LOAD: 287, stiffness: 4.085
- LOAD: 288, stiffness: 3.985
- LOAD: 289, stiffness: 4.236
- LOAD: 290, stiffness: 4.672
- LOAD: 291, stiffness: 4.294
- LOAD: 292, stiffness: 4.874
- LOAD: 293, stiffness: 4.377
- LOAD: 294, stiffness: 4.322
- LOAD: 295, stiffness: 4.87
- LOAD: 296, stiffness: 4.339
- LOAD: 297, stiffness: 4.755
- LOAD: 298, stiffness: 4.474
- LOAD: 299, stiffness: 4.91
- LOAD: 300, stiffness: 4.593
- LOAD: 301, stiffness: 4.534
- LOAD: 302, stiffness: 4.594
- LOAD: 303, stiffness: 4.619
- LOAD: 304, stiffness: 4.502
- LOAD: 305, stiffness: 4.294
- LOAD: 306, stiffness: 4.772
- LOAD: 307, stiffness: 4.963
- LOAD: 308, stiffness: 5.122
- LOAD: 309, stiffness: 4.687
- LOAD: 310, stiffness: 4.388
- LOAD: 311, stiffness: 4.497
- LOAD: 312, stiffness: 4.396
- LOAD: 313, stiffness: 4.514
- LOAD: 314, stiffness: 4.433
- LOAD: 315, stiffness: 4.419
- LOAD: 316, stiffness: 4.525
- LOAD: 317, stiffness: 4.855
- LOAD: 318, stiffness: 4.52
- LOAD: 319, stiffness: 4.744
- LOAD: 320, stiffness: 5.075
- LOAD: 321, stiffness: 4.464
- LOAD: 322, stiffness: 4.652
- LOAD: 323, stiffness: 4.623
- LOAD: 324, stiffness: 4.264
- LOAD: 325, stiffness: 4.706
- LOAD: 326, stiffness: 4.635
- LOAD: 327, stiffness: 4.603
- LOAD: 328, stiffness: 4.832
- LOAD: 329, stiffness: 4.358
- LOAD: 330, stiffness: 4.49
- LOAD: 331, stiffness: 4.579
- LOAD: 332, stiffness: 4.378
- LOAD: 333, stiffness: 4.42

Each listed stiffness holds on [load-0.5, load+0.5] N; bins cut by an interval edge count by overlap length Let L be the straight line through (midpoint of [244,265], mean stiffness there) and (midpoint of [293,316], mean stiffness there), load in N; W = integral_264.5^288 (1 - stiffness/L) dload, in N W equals 5.6 N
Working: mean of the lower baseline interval 2.77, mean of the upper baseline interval 4.58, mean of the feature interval 2.74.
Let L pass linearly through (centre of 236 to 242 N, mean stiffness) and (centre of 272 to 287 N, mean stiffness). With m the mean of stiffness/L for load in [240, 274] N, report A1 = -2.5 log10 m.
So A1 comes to 0.301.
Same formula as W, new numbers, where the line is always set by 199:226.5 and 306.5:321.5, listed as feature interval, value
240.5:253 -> 2.88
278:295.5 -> 2.97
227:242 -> 0.60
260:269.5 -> 5.04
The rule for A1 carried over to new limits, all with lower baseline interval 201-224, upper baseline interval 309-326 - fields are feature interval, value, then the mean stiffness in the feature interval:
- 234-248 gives 0.14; 4.08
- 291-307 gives 0.00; 4.59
